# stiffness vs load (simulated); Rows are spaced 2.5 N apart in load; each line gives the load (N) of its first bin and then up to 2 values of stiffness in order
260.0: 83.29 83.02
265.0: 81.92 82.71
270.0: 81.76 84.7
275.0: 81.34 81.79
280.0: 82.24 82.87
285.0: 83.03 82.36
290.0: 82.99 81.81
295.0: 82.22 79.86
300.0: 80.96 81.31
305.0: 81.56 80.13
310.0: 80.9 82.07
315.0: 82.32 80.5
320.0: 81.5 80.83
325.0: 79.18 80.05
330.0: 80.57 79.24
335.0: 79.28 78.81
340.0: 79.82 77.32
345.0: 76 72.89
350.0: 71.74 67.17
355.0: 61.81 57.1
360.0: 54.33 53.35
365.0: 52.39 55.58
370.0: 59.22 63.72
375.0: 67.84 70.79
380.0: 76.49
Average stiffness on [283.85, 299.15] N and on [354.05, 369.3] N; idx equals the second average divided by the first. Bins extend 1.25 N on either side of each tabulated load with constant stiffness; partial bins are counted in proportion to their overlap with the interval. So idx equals 0.68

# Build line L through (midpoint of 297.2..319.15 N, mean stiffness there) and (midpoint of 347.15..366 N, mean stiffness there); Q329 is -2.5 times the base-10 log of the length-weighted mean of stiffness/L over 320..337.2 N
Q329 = -0.105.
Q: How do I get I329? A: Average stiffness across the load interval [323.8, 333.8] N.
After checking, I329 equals 79.8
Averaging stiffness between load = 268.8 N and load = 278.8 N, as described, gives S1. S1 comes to 82.4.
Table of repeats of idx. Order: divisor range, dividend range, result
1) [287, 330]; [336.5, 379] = 0.81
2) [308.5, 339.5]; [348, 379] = 0.77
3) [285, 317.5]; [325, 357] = 0.92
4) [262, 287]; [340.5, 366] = 0.79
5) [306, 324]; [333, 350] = 0.95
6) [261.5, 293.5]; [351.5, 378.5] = 0.73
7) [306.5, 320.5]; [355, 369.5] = 0.68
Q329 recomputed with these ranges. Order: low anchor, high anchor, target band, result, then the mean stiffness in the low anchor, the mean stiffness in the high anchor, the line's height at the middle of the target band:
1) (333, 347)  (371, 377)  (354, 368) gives 0.260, 78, 66.1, 70.7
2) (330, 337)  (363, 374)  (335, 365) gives 0.024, 79.4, 57.7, 69.2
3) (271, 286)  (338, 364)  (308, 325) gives -0.091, 82.6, 67.3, 74.6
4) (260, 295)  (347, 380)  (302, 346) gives -0.122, 82.5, 62.4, 71.7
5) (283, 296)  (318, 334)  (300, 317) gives 0.000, 82.5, 80.2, 81.3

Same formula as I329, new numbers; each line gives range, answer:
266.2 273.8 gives 83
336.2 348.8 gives 77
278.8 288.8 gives 82.6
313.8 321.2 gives 81.4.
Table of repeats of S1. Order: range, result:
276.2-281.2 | 82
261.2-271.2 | 82.4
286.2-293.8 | 82.4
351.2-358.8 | 62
